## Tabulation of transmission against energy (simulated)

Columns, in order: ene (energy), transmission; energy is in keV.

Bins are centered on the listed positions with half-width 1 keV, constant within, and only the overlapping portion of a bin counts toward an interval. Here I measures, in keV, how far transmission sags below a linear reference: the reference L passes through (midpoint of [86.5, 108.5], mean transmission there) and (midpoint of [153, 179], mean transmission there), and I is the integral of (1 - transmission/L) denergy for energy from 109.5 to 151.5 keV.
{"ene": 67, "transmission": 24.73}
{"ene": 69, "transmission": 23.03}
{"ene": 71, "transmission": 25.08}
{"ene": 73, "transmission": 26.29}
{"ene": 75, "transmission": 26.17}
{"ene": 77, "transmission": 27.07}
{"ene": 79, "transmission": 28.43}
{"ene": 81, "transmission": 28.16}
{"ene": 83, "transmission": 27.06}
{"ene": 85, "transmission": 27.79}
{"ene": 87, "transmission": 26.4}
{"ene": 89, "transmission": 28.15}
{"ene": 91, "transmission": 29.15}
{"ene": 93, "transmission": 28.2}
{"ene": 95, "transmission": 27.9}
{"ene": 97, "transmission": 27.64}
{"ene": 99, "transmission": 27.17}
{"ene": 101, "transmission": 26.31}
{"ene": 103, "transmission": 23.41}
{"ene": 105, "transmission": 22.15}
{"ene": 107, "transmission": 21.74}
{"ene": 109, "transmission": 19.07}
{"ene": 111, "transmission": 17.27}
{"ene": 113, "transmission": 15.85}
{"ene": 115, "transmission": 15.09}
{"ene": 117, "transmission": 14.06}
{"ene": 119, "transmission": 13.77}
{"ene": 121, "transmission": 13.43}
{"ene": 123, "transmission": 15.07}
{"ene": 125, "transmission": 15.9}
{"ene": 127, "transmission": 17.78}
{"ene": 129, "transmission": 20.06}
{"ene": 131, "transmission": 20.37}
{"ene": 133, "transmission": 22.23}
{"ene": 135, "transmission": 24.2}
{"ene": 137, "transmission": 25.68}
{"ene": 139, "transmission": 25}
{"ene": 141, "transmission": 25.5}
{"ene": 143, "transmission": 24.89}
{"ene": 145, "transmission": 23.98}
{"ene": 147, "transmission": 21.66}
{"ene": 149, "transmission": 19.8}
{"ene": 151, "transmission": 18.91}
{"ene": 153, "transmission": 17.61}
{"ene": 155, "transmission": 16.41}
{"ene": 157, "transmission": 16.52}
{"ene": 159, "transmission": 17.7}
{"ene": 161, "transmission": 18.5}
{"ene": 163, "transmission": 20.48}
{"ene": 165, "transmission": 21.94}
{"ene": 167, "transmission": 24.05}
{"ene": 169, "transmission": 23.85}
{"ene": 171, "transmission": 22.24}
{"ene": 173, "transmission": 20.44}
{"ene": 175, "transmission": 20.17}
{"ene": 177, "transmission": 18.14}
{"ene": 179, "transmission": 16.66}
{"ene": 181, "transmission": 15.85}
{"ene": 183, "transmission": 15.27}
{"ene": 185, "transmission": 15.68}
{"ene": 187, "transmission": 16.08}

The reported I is 6.0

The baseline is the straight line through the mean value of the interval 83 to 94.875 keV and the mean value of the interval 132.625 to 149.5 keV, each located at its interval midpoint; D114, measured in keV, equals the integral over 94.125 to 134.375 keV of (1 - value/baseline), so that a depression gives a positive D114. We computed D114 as 9.5 keV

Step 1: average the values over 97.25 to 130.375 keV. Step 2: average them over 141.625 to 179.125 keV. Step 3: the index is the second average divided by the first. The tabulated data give 1.08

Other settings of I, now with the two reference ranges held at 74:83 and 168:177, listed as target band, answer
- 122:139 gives 2.5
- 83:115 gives 2.2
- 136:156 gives 1.0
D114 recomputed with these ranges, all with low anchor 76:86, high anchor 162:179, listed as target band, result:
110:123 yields 5.3 keV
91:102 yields -0.4 keV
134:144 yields -0.7 keV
